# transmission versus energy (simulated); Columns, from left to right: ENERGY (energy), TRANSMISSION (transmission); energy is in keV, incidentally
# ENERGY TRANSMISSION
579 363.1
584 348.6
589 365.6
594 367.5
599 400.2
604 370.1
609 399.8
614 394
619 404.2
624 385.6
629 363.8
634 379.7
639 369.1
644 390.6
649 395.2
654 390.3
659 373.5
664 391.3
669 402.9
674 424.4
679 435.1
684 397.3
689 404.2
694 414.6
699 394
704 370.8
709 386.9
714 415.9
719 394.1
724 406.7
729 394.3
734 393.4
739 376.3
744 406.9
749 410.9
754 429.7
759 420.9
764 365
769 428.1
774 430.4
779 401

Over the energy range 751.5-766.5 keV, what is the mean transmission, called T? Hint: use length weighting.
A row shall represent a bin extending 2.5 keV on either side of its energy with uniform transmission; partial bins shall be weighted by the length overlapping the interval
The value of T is 405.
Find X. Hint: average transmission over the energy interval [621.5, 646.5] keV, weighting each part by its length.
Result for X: 378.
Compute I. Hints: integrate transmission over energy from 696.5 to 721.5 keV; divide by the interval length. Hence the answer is 392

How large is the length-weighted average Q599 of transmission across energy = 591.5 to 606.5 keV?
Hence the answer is 379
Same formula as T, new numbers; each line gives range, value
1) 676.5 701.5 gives 409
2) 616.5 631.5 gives 385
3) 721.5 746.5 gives 396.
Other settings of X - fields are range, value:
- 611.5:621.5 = 399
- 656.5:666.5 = 382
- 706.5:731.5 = 400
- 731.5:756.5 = 403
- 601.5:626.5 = 391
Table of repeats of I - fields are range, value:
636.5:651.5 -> 385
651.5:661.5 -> 382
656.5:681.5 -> 405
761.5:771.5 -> 397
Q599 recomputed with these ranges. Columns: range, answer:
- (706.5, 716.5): 401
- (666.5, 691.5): 413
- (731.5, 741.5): 385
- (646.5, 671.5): 391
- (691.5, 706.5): 393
